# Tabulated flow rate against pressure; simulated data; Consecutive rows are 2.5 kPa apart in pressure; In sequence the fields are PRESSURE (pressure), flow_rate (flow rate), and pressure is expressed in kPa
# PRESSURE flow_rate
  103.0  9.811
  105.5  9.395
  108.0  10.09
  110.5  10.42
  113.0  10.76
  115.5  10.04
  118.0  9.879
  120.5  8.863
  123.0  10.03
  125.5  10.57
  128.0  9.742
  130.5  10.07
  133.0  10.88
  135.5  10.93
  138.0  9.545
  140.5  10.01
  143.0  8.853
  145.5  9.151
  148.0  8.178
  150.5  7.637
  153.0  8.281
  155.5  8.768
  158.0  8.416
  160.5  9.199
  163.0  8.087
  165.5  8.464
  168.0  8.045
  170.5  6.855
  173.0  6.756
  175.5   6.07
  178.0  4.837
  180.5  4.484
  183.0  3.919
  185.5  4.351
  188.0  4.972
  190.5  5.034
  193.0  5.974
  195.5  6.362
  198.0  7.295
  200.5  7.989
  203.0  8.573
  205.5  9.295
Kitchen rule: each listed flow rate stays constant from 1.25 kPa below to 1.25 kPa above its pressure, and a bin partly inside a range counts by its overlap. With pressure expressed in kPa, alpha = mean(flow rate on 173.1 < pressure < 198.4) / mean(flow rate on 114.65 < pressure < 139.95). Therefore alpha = 0.5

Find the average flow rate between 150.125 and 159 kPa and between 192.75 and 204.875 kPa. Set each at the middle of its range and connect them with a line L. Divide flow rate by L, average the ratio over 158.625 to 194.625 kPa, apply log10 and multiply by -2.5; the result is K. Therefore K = 0.26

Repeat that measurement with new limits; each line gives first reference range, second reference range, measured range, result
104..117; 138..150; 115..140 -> -0.06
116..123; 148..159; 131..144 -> -0.14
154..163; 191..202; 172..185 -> 0.44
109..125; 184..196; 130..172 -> -0.14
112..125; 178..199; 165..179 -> -0.07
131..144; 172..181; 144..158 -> 0.01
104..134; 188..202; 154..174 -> -0.02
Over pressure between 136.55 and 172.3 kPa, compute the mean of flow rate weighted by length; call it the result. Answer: 8.52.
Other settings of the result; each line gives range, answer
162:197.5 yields 6.03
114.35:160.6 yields 9.43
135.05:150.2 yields 9.25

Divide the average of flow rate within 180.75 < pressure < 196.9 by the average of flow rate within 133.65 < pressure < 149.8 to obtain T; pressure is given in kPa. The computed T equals 0.5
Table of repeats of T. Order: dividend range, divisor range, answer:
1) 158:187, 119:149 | 0.67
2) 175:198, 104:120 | 0.52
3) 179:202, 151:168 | 0.66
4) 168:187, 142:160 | 0.65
